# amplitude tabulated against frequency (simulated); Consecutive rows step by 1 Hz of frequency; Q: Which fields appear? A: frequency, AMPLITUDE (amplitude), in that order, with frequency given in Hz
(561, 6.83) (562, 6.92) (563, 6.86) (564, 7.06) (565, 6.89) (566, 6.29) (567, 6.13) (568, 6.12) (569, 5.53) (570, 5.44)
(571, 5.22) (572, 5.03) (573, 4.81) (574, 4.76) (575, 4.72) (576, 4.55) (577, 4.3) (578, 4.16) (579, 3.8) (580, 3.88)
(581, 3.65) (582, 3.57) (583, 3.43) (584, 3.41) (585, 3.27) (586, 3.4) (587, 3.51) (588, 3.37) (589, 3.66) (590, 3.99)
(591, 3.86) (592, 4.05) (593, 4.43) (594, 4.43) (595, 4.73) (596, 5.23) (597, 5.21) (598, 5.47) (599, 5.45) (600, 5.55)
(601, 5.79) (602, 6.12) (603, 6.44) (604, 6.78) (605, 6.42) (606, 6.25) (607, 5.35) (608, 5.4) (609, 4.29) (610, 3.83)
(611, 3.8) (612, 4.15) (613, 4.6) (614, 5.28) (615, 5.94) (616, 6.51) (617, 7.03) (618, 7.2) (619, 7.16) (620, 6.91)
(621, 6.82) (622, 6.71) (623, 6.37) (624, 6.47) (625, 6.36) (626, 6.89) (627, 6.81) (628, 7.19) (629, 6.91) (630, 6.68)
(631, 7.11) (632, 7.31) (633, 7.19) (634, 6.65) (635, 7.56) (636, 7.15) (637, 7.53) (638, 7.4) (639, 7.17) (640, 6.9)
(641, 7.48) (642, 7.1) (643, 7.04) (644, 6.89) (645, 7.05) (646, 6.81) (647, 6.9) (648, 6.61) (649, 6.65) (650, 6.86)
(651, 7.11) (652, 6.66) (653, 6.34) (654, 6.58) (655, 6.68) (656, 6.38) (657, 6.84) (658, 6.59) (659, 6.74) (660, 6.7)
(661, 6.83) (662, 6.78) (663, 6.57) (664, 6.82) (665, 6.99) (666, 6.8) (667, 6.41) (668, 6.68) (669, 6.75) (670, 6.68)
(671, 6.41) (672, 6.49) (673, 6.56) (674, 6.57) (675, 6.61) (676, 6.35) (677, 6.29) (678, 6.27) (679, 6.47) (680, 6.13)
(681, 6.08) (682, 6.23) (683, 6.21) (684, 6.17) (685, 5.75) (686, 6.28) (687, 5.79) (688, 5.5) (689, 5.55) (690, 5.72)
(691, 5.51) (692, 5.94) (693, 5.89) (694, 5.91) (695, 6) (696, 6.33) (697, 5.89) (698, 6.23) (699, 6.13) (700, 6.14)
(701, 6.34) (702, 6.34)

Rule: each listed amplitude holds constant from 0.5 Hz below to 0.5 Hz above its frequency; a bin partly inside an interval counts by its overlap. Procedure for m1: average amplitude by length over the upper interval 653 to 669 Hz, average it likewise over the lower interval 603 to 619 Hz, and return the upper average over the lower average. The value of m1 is 1.2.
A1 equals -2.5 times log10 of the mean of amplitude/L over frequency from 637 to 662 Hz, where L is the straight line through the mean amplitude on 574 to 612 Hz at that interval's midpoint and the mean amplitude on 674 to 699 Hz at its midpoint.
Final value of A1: -0.25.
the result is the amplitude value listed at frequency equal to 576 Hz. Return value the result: 4.55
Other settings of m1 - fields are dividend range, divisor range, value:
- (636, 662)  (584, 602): 1.54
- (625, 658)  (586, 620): 1.34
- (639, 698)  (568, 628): 1.26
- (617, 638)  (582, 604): 1.53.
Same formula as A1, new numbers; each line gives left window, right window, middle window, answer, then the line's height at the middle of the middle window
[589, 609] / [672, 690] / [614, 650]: -0.22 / 5.61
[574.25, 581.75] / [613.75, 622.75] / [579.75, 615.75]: 0.15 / 5.38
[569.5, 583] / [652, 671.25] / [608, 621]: -0.03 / 5.42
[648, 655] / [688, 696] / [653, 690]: -0.03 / 6.25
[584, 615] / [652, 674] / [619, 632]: -0.22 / 5.56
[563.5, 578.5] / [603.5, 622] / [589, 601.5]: 0.17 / 5.63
